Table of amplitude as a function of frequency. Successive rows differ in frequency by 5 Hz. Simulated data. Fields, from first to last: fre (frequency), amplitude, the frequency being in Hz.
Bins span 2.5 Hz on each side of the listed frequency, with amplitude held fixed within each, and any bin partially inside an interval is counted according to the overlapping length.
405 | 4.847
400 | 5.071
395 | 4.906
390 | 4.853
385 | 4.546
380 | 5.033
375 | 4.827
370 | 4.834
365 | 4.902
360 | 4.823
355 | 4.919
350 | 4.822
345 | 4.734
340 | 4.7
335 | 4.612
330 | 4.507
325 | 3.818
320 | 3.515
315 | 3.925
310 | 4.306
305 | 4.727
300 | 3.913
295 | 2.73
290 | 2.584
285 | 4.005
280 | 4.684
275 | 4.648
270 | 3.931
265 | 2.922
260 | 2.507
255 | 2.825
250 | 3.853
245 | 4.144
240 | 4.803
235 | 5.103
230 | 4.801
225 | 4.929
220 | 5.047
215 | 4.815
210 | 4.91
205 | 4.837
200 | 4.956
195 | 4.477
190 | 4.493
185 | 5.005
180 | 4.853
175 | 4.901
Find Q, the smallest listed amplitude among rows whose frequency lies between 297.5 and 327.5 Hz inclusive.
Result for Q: 3.515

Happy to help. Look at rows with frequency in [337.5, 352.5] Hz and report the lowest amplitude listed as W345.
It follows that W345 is 4.7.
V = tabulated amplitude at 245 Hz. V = 4.144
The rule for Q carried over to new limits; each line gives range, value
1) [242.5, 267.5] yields 2.507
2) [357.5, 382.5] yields 4.823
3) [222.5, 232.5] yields 4.801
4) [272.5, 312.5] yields 2.584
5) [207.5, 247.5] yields 4.144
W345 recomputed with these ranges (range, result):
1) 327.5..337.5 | 4.507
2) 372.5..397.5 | 4.546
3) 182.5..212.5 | 4.477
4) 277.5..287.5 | 4.005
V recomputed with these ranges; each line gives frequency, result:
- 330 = 4.507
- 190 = 4.493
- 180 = 4.853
